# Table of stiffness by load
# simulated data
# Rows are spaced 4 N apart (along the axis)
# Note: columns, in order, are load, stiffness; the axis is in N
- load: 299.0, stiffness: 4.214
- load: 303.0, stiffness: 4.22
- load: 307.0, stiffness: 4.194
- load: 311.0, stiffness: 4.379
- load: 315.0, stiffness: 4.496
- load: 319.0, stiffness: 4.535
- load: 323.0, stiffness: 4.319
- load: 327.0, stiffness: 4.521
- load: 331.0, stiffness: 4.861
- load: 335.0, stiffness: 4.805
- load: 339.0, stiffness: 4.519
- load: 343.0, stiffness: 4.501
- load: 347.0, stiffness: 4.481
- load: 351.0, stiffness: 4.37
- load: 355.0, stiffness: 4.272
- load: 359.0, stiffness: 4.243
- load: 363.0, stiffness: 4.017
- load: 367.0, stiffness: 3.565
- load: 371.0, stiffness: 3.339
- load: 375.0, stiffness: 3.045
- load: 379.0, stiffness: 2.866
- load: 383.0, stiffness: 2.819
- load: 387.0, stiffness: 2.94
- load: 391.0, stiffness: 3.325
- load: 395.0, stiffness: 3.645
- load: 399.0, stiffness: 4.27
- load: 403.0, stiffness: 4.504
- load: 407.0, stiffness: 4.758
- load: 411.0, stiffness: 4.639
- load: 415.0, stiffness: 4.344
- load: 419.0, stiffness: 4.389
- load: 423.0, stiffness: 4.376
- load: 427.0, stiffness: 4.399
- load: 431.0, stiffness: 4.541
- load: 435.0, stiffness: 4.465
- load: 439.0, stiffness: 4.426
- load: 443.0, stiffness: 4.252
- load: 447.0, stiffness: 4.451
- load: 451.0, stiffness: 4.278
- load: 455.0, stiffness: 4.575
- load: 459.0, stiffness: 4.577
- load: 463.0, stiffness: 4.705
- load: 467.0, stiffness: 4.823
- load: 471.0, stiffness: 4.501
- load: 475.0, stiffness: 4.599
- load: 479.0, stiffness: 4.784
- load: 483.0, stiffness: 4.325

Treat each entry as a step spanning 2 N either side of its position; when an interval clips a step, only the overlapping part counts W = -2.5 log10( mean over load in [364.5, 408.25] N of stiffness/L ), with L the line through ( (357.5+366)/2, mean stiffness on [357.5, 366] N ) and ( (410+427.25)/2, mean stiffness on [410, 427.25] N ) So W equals 0.19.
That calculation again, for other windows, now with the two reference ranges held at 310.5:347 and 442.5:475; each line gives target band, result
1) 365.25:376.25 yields 0.34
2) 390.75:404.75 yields 0.14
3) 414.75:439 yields 0.03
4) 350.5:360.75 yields 0.06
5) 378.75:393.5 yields 0.44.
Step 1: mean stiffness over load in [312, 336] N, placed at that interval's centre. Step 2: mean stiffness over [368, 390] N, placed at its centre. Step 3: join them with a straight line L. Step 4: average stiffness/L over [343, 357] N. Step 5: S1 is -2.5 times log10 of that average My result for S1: -0.14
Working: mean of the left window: 4.57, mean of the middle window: 4.39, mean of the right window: 3.04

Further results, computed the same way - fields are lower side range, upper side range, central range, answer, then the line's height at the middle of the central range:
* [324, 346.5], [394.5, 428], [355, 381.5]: 0.26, 4.52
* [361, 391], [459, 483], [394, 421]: -0.19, 3.7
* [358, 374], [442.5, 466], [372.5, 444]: 0.03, 4.09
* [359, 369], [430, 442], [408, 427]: -0.04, 4.31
